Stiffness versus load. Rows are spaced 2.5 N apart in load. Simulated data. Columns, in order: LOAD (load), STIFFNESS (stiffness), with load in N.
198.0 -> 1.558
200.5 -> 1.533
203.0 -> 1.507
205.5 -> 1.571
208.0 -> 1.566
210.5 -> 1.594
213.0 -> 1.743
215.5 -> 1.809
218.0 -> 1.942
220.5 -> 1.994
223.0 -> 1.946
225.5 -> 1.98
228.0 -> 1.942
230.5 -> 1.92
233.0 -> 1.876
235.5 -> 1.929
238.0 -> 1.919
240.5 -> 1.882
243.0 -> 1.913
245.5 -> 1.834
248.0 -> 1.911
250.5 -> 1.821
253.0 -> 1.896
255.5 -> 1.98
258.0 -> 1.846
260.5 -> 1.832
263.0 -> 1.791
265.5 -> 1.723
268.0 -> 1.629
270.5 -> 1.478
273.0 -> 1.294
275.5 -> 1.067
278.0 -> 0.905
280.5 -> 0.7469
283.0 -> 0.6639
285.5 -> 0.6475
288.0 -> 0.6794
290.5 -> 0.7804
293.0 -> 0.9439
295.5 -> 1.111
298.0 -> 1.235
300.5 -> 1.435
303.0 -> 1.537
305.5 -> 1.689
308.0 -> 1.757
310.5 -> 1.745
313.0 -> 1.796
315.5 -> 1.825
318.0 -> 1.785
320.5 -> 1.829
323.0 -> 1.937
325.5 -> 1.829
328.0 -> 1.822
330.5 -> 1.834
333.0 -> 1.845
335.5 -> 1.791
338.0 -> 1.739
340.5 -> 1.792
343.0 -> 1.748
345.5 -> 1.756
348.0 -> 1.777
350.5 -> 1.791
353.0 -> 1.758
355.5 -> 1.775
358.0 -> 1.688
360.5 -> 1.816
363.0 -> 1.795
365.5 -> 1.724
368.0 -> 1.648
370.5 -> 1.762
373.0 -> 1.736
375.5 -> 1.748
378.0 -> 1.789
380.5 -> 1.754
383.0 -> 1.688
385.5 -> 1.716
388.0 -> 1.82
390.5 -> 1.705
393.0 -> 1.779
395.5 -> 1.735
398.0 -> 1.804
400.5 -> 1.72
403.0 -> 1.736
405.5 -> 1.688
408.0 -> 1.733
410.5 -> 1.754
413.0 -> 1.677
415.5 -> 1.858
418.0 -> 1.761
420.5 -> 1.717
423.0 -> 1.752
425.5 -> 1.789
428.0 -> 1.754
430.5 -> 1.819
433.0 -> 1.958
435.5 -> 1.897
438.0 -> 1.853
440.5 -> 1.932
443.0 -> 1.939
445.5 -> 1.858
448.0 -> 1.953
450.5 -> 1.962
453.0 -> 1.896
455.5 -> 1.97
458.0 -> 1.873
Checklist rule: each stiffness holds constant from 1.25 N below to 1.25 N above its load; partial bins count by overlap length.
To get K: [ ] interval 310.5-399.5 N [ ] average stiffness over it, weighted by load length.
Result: 1.77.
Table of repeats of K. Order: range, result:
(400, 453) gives 1.82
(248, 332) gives 1.49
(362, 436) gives 1.76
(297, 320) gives 1.66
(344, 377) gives 1.75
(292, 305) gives 1.28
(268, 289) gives 0.98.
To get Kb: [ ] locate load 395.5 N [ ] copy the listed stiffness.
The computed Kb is 1.735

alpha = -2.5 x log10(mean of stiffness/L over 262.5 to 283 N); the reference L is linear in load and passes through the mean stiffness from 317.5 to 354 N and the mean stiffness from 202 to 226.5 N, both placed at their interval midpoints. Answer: 0.37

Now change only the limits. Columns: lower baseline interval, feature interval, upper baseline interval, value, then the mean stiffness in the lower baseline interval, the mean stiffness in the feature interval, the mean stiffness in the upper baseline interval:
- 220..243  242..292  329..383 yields 0.31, 1.93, 1.42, 1.76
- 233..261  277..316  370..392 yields 0.45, 1.89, 1.21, 1.75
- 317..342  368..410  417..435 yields 0.04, 1.82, 1.74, 1.8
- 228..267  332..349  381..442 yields 0.02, 1.87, 1.78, 1.78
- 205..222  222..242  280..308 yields -0.20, 1.76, 1.92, 1.08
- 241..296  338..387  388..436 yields -0.07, 1.4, 1.75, 1.77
